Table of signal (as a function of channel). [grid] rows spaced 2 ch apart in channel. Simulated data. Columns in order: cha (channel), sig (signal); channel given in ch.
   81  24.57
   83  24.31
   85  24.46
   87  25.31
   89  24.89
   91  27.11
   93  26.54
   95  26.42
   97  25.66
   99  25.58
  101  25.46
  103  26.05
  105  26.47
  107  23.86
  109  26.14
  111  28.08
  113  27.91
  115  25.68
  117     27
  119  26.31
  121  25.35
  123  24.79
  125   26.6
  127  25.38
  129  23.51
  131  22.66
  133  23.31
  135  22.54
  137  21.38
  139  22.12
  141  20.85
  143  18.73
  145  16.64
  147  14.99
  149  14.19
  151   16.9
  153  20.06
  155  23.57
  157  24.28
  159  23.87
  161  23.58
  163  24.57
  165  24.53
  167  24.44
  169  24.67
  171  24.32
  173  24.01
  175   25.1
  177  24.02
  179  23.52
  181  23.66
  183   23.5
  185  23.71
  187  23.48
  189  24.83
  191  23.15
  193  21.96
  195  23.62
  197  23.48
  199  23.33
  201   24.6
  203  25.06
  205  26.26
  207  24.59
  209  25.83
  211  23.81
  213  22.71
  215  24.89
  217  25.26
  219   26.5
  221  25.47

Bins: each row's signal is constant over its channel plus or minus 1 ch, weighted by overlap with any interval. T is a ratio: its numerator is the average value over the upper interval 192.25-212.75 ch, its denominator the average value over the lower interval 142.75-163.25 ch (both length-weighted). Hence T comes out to 1.21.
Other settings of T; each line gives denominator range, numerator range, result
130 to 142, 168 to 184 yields 1.09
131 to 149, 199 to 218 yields 1.24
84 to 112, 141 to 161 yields 0.76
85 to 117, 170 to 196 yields 0.91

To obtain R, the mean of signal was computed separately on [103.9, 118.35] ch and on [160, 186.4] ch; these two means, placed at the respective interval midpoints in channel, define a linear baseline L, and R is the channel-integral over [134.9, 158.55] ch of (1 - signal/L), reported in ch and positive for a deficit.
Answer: 5.1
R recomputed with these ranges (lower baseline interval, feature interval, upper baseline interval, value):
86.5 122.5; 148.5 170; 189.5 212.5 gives 2.2 ch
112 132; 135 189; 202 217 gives 6.4 ch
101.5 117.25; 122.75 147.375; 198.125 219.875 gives 3.9 ch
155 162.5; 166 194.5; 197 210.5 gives 0.5 ch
